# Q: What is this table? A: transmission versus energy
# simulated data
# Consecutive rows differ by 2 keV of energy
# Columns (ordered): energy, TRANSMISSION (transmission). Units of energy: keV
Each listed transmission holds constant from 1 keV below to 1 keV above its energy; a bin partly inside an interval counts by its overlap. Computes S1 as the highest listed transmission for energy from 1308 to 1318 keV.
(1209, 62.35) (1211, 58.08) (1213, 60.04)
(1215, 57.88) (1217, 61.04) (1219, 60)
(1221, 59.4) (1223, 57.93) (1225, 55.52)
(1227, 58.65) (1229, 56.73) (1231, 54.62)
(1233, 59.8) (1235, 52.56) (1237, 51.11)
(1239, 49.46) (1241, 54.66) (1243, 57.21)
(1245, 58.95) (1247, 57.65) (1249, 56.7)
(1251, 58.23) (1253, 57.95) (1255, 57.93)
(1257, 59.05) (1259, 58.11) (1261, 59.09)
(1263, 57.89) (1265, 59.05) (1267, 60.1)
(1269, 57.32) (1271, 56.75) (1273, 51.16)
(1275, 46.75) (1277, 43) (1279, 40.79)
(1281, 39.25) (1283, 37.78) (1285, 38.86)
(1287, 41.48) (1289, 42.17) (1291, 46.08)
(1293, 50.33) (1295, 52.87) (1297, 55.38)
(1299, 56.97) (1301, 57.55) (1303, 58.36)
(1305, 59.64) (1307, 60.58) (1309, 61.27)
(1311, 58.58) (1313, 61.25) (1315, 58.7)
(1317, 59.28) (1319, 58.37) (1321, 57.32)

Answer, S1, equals 61.27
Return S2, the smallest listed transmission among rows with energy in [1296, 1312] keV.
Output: 55.38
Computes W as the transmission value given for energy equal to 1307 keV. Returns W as 60.58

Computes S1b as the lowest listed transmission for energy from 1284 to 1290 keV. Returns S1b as 38.86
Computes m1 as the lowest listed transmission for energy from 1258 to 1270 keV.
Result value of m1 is 57.32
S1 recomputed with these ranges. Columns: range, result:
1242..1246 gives 58.95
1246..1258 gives 59.05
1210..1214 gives 60.04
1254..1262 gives 59.09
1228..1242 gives 59.8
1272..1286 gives 51.16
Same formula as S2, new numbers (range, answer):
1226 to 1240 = 49.46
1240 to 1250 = 54.66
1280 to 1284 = 37.78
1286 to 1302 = 41.48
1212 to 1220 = 57.88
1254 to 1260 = 57.93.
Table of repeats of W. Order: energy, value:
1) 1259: 58.11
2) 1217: 61.04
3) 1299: 56.97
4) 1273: 51.16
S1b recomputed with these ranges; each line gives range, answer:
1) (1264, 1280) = 40.79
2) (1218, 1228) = 55.52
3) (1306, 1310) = 60.58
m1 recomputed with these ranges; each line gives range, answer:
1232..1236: 52.56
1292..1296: 50.33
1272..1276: 46.75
